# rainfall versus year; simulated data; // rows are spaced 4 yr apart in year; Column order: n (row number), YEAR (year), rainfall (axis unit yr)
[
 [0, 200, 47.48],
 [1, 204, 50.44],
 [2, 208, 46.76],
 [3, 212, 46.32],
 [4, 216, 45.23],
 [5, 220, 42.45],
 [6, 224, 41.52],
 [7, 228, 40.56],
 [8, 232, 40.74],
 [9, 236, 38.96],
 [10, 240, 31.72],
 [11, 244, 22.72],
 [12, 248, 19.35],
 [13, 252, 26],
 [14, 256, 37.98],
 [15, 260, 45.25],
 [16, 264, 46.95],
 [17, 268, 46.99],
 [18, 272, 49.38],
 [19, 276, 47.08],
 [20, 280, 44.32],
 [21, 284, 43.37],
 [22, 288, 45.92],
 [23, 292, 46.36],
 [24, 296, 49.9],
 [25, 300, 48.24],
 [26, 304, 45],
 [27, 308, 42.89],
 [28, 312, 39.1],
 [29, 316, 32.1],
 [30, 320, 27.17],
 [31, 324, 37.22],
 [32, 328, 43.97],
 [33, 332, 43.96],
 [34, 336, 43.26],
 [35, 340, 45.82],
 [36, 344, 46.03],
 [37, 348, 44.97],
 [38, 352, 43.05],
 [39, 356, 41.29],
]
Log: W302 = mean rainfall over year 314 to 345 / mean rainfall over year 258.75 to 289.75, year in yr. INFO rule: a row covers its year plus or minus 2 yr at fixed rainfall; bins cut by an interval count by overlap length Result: 0.9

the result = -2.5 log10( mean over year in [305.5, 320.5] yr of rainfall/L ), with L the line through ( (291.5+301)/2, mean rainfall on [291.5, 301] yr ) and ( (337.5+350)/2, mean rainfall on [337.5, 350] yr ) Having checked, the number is 0.29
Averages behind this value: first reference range 48.4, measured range 36.5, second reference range 45.5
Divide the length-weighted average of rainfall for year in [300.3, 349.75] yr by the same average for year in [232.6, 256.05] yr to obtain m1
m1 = 1.40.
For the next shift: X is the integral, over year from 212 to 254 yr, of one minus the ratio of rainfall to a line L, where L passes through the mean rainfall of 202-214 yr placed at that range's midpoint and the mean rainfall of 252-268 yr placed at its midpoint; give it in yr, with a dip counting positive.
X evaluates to 9.02 yr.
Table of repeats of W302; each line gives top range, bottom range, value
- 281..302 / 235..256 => 1.65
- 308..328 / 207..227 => 0.81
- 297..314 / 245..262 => 1.40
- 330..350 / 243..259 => 1.60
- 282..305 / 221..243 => 1.22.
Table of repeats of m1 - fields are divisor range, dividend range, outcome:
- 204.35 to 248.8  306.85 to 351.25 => 1.05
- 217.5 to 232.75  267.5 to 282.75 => 1.13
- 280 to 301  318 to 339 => 0.85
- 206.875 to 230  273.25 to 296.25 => 1.05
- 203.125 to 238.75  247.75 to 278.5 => 0.95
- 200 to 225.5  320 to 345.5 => 0.92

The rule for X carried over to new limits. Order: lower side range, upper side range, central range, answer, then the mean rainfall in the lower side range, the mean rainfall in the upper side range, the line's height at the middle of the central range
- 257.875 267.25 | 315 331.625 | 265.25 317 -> -4.4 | 46.1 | 36.2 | 41.4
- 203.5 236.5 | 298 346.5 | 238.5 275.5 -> 5.1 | 43.6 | 41.3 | 42.7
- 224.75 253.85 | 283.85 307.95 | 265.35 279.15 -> -2.5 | 31.9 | 46.4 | 40.3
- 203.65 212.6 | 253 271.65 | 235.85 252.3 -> 6.7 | 47.6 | 43.8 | 45.1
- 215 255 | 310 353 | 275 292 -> -3.4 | 34.7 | 40.5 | 37.7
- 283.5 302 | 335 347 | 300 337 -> 5.0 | 47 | 45.2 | 46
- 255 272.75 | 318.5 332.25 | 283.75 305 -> -2.7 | 45.4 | 37.7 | 41.6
